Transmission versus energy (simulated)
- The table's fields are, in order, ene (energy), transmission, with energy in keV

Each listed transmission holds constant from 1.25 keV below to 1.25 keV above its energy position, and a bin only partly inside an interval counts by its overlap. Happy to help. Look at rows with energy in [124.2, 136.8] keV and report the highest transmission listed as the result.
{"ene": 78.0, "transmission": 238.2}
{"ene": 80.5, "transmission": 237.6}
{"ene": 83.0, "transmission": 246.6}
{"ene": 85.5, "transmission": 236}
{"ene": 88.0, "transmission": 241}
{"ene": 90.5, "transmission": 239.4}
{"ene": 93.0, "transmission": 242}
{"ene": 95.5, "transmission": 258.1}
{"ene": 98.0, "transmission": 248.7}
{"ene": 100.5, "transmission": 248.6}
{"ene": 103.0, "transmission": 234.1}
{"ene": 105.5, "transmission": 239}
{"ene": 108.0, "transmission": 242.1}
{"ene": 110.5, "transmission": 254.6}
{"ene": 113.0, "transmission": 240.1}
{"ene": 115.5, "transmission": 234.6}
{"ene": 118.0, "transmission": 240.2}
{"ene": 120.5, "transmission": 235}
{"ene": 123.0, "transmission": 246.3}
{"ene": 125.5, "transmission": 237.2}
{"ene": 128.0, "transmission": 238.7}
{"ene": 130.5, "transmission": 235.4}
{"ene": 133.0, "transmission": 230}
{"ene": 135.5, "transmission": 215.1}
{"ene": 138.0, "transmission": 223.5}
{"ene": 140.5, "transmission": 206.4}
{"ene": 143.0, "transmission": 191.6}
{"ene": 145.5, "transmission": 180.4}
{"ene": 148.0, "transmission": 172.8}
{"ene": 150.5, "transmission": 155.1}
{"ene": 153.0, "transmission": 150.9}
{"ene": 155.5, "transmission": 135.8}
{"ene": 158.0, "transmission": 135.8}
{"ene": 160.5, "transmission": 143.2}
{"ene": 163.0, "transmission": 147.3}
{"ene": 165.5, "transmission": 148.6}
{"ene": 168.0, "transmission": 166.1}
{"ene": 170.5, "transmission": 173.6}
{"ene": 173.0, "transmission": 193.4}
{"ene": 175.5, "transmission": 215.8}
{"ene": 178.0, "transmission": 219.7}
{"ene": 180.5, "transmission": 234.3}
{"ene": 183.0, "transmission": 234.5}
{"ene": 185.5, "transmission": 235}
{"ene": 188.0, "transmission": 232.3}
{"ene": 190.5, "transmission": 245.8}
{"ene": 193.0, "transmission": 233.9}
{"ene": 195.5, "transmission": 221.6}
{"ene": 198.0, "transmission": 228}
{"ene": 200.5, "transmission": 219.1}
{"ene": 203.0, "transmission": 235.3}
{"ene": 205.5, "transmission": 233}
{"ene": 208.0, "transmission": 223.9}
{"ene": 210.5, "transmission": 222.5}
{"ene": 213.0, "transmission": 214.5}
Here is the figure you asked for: 238.7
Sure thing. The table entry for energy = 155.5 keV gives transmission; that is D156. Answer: 135.8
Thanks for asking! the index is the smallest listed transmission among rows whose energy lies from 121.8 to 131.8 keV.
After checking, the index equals 235.4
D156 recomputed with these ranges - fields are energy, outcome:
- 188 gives 232.3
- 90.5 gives 239.4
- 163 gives 147.3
